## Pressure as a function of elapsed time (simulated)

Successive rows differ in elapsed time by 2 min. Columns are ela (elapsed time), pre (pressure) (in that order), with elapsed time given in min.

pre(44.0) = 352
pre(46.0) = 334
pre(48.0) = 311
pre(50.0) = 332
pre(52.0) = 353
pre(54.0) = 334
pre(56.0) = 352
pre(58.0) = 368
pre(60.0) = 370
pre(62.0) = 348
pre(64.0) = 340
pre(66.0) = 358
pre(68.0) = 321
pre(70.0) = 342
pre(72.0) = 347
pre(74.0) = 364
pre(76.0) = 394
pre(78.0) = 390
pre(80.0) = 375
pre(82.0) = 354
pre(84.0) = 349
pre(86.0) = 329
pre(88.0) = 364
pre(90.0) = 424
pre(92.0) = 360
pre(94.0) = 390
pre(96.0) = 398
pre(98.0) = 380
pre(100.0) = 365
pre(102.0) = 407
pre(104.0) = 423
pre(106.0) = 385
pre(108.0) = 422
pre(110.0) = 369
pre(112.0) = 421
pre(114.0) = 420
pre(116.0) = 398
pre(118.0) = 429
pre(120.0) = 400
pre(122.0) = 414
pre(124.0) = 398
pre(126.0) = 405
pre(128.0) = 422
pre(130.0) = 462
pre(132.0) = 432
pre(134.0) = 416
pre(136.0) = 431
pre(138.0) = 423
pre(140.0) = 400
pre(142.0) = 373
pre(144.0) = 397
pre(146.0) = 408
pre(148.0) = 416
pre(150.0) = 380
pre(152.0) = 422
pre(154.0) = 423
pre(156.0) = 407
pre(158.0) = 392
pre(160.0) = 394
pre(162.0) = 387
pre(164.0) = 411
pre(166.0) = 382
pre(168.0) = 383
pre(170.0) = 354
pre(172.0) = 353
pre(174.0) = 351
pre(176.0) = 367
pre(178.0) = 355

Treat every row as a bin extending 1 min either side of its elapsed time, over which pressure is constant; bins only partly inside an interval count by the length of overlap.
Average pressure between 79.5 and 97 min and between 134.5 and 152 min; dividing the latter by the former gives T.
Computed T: 1.1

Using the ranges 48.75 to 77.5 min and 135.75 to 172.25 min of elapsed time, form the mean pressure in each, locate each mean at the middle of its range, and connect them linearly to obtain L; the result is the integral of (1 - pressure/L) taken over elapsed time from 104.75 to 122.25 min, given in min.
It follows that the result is -1.4 min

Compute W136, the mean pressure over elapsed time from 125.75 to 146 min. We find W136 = 416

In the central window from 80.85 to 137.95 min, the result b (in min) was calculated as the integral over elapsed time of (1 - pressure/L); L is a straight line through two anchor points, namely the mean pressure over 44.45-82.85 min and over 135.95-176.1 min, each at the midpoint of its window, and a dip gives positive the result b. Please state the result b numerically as -4.10 min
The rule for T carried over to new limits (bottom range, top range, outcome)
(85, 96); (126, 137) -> 1.14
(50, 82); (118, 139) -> 1.18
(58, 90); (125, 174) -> 1.12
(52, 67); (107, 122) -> 1.16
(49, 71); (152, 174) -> 1.12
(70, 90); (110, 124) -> 1.12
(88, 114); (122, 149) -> 1.05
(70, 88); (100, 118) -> 1.12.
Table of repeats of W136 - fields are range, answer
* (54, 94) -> 361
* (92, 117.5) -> 397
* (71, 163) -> 397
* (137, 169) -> 400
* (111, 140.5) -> 418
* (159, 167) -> 394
